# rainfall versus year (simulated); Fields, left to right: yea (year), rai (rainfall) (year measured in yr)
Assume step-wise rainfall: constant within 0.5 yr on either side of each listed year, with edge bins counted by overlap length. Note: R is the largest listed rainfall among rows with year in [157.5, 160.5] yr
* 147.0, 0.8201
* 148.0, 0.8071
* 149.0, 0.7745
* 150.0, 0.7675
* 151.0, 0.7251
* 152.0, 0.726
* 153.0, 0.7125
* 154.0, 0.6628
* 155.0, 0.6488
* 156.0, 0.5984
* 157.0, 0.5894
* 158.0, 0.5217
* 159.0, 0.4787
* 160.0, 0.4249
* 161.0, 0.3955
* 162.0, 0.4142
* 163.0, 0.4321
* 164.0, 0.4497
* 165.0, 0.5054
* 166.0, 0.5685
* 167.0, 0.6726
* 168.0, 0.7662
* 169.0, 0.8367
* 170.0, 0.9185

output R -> 0.5217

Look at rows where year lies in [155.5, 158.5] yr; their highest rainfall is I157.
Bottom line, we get 0.5984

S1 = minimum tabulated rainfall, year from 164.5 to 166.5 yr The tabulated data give 0.5054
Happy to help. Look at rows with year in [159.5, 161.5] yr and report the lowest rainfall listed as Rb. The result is 0.3955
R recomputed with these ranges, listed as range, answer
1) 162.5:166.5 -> 0.5685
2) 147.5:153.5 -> 0.8071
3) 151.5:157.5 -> 0.726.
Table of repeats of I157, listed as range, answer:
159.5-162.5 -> 0.4249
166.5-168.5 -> 0.7662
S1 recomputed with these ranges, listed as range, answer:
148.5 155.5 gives 0.6488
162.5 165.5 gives 0.4321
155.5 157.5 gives 0.5894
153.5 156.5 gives 0.5984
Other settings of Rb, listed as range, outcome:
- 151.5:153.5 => 0.7125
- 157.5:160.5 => 0.4249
